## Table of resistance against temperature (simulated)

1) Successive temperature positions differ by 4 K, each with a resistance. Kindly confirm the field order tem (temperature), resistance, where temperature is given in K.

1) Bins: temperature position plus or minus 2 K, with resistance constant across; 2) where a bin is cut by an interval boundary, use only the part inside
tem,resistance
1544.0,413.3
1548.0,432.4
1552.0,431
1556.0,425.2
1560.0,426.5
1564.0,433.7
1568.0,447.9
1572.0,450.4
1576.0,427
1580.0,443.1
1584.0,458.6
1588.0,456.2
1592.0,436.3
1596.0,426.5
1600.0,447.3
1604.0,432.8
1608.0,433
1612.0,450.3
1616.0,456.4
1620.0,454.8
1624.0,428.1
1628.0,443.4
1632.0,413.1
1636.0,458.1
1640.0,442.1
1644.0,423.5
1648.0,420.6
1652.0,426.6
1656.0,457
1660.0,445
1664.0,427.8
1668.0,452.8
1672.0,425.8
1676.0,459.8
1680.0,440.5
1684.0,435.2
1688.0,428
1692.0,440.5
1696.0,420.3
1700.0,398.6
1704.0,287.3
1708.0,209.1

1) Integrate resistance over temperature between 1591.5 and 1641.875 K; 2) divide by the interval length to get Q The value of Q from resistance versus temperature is 440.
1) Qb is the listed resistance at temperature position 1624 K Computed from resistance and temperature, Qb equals 428.1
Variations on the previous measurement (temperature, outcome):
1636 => 458.1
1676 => 459.8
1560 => 426.5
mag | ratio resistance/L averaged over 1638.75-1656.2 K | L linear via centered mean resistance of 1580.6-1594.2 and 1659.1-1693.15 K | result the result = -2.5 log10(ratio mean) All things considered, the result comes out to 0.03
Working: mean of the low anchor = 449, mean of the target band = 431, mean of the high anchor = 439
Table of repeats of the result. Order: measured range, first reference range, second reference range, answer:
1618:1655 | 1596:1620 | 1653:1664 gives 0.02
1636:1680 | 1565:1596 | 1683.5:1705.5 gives -0.06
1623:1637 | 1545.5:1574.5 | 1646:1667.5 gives 0.00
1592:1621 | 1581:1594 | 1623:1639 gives 0.00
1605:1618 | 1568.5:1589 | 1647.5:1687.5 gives 0.00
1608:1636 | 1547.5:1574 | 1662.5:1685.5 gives -0.01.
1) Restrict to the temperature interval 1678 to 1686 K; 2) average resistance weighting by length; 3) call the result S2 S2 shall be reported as 438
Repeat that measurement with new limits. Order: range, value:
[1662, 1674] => 435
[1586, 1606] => 440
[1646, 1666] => 435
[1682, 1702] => 425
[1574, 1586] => 443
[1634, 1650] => 436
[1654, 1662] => 451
